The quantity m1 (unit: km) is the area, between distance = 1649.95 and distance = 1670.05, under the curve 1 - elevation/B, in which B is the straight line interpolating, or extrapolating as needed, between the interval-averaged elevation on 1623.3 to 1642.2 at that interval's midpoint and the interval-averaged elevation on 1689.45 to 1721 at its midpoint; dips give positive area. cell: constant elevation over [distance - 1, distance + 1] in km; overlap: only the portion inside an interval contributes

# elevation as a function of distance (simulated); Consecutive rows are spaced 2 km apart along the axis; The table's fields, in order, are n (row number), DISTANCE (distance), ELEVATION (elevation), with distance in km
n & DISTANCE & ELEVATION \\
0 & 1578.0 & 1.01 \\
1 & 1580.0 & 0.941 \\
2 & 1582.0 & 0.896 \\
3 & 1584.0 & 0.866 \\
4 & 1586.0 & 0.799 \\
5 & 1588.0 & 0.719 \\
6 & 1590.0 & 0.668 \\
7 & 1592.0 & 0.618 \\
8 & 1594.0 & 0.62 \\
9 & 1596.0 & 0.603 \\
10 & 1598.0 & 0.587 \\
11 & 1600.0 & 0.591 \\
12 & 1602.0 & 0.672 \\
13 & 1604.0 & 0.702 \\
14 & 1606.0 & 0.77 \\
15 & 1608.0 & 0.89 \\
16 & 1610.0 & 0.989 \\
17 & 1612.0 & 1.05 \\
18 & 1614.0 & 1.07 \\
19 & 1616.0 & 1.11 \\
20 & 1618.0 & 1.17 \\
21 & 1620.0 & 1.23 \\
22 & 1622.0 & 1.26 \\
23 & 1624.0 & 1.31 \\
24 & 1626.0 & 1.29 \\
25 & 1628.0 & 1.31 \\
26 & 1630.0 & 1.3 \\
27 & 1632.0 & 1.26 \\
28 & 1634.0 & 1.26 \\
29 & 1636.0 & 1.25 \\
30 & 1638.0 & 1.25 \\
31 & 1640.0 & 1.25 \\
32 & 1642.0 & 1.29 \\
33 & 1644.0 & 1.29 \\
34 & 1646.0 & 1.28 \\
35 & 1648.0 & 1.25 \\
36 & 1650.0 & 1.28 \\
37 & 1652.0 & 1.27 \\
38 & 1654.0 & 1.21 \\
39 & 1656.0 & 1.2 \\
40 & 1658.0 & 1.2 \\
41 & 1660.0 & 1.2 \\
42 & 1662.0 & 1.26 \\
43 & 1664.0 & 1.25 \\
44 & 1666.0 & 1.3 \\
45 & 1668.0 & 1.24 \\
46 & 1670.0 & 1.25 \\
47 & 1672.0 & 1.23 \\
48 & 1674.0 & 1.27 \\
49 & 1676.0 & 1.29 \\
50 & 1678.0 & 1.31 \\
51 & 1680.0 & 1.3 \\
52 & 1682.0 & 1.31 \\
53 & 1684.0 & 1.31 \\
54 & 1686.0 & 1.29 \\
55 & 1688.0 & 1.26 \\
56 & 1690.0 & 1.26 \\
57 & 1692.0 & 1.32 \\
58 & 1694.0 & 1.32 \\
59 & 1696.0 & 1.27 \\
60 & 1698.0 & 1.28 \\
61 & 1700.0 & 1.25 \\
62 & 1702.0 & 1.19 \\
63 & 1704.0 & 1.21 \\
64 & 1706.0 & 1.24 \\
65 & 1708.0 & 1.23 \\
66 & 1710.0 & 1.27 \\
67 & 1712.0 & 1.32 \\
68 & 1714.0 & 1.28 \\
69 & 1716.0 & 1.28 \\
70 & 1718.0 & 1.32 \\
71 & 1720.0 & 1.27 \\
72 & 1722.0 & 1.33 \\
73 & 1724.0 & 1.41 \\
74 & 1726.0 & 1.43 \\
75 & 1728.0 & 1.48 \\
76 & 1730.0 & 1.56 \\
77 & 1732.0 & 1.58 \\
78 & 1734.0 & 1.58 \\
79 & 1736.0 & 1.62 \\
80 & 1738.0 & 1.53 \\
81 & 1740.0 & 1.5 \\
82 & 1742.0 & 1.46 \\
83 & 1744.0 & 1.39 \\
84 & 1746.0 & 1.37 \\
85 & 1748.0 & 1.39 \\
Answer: 0.5 km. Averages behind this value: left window 1.28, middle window 1.24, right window 1.27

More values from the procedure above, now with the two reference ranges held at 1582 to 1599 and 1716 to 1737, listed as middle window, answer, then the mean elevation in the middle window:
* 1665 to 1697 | -2.3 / 1.28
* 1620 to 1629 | -4.1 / 1.29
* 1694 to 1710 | 0.8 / 1.25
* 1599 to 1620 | -2.8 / 0.917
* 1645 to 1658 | -2.6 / 1.24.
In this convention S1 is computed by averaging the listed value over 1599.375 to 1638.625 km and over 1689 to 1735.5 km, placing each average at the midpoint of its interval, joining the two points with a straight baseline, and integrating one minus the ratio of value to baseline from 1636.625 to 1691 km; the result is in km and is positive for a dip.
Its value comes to -2.49 km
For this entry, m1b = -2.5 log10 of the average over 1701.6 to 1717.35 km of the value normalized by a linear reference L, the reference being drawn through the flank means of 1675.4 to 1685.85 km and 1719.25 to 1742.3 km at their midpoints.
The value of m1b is 0.122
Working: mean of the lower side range 1.3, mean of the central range 1.26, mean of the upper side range 1.48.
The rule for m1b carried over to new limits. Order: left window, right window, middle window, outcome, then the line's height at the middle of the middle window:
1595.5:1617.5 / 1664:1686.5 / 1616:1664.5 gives -0.196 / 1.05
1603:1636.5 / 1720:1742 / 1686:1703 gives 0.083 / 1.37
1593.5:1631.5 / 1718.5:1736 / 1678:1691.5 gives -0.007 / 1.28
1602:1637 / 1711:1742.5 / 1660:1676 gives 0.004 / 1.26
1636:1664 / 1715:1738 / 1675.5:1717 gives 0.075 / 1.37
